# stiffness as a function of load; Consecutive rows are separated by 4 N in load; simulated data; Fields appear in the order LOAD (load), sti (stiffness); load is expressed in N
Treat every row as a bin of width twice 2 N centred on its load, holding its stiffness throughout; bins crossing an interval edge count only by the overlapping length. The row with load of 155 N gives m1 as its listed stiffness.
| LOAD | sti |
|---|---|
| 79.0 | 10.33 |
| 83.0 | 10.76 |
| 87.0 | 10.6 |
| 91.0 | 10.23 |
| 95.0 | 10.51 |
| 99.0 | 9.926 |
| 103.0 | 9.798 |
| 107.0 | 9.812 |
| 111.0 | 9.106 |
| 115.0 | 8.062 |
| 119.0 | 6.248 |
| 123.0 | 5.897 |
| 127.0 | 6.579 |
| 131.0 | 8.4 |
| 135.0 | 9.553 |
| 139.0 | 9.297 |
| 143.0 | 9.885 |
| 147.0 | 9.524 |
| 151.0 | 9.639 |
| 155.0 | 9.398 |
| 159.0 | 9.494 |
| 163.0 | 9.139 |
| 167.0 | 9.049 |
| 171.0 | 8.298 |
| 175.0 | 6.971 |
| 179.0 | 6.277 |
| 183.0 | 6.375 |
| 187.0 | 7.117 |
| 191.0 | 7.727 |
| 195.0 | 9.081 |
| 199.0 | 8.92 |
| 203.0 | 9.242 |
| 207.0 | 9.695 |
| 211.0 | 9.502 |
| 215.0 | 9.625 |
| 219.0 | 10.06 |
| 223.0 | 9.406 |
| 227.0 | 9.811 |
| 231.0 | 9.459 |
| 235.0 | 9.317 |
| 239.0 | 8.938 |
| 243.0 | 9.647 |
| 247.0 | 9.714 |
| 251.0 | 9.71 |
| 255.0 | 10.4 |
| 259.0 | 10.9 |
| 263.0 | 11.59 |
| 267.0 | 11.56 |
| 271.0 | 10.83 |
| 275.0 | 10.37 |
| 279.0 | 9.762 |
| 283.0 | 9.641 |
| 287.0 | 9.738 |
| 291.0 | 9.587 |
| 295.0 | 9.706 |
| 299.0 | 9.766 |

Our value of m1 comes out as 9.398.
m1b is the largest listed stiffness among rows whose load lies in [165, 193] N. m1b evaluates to 9.049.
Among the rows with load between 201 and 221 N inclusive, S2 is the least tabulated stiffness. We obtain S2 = 9.242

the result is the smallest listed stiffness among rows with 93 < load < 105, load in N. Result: 9.798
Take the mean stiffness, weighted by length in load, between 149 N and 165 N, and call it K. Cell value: 9.42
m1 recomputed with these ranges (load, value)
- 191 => 7.727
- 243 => 9.647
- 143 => 9.885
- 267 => 11.56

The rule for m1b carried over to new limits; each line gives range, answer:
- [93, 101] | 10.51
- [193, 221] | 10.06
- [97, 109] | 9.926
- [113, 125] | 8.062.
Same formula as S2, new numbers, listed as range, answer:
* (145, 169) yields 9.049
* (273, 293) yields 9.587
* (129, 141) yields 8.4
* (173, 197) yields 6.277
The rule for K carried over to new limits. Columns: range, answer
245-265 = 10.5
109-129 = 7.18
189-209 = 8.93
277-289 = 9.71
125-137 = 8.18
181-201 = 7.84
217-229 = 9.76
